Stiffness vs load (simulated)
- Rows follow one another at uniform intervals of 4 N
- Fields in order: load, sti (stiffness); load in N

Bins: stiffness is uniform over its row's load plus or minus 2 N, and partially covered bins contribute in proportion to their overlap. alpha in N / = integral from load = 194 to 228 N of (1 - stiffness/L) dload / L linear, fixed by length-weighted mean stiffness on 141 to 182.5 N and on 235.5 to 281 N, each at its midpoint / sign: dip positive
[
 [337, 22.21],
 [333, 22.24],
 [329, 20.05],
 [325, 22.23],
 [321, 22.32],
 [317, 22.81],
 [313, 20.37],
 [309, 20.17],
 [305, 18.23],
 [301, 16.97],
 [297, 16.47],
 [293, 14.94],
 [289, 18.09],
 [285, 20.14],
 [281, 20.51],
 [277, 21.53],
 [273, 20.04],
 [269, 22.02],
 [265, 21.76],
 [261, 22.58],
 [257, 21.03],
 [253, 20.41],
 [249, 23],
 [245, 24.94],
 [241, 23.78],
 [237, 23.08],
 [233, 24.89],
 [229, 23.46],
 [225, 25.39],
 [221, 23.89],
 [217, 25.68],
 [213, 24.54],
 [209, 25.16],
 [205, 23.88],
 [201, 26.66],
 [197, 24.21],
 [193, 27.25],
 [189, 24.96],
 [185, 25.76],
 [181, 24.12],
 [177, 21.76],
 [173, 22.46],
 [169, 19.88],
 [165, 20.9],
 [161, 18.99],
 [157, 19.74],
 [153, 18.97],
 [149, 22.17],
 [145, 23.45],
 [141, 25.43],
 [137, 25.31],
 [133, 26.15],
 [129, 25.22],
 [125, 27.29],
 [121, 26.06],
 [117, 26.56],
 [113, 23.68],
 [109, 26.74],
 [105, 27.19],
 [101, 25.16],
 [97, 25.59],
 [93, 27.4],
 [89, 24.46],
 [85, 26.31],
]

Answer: -5.0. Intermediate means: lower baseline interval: 21.4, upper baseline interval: 22.1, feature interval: 25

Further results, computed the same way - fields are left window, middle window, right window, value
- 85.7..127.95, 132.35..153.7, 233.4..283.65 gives 1.2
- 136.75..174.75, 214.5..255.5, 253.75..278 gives -4.5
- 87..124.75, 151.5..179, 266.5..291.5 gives 4.1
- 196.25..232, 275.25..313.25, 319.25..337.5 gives 6.7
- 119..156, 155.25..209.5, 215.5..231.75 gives 2.7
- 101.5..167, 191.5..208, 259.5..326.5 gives -2.2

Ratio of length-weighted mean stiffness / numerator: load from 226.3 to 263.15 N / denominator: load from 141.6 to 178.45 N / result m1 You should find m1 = 1.09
